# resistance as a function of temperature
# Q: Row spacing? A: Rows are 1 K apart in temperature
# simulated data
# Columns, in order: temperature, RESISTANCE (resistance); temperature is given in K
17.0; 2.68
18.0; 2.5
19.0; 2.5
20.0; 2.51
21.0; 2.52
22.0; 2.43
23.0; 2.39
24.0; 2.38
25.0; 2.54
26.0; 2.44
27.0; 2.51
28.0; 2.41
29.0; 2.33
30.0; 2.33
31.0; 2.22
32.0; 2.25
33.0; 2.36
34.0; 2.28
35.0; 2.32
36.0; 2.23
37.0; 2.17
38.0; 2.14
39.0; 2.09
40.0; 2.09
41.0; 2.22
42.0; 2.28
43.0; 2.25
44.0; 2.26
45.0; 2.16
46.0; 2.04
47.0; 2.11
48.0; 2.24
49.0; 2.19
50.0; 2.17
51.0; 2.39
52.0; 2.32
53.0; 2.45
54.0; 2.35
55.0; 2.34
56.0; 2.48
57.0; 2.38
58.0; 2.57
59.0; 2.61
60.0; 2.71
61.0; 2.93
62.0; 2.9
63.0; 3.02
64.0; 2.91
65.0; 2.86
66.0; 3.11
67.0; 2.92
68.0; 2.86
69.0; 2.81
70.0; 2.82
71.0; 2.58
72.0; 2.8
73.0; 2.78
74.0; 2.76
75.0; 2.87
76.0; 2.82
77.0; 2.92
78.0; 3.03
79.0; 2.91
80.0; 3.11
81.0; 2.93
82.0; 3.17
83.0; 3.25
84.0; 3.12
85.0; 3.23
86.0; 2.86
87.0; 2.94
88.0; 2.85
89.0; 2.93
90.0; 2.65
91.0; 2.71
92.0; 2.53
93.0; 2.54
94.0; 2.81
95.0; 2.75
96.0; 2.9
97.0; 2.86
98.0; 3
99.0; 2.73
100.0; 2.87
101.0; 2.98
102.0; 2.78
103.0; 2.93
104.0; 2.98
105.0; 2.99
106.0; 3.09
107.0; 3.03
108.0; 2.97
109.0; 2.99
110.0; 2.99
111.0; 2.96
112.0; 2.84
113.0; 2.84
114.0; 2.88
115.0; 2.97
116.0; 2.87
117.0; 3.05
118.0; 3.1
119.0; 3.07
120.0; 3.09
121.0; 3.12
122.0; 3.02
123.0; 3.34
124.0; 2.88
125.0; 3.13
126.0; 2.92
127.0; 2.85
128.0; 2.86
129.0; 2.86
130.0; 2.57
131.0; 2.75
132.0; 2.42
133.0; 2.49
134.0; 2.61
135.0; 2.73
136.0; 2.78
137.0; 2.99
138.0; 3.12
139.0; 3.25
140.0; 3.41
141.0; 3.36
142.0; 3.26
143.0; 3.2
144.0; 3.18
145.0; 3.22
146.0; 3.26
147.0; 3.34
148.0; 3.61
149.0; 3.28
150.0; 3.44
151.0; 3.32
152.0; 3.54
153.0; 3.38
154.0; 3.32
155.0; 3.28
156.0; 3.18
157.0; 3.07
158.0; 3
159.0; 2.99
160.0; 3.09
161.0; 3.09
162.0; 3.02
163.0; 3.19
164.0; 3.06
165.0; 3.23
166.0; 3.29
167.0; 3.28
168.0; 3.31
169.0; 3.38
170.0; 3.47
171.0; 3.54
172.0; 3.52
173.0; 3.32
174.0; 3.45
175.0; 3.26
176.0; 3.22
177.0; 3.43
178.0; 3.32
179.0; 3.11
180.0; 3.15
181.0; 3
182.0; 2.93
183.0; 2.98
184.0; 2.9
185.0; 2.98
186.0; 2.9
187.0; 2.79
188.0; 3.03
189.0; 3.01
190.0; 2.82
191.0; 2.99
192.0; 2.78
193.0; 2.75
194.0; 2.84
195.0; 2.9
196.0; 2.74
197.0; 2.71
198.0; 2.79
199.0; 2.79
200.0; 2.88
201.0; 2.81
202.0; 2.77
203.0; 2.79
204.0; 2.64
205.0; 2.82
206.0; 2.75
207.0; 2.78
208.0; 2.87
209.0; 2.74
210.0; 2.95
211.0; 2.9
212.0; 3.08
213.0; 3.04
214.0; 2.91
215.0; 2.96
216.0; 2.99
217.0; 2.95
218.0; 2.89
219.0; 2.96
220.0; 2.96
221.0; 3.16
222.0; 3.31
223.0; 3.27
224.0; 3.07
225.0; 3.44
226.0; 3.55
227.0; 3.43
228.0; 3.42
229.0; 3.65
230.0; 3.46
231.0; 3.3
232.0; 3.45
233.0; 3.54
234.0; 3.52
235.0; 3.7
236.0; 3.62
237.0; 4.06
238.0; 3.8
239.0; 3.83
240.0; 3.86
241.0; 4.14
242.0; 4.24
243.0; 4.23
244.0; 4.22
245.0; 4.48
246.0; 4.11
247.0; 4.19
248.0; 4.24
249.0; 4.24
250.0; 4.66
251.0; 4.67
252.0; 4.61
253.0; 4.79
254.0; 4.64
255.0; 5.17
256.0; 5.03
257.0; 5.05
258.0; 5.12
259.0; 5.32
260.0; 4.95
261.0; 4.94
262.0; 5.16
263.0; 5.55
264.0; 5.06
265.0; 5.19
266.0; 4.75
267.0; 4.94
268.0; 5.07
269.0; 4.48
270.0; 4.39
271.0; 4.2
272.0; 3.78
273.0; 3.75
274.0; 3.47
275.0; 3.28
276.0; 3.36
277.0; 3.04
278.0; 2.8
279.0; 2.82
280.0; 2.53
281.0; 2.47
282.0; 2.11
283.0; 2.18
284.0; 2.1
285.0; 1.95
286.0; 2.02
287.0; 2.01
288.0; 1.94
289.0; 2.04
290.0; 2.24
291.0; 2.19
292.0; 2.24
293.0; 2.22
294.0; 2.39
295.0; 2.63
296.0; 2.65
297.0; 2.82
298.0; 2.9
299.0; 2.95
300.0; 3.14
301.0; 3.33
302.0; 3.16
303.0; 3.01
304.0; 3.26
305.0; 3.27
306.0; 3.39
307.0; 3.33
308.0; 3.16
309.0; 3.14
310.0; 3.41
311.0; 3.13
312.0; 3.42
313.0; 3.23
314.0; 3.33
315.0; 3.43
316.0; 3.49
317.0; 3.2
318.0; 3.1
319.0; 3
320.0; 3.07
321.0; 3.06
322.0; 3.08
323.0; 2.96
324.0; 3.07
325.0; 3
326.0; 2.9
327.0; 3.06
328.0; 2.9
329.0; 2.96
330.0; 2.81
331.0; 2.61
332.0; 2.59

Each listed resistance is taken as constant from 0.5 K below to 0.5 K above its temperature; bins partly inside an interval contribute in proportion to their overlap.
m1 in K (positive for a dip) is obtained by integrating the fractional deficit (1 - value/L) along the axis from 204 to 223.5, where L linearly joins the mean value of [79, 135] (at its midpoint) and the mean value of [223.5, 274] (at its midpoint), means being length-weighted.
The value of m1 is 4.9 K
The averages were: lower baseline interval 2.91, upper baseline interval 4.27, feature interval 2.95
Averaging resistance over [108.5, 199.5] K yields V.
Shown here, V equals 3.07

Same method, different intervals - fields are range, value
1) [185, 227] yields 2.94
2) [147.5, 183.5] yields 3.25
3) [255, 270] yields 5.03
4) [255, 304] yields 3.45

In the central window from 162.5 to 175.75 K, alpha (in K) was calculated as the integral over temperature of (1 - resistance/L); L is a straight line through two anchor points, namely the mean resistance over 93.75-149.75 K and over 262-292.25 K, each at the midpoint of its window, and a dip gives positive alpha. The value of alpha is -1.0 K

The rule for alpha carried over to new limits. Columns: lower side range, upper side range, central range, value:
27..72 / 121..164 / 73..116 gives -2.4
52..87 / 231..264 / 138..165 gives 2.3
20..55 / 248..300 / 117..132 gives -0.9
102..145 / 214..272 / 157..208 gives 7.0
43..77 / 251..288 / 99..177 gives -0.1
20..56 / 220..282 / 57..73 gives -1.9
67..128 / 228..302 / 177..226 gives 6.4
